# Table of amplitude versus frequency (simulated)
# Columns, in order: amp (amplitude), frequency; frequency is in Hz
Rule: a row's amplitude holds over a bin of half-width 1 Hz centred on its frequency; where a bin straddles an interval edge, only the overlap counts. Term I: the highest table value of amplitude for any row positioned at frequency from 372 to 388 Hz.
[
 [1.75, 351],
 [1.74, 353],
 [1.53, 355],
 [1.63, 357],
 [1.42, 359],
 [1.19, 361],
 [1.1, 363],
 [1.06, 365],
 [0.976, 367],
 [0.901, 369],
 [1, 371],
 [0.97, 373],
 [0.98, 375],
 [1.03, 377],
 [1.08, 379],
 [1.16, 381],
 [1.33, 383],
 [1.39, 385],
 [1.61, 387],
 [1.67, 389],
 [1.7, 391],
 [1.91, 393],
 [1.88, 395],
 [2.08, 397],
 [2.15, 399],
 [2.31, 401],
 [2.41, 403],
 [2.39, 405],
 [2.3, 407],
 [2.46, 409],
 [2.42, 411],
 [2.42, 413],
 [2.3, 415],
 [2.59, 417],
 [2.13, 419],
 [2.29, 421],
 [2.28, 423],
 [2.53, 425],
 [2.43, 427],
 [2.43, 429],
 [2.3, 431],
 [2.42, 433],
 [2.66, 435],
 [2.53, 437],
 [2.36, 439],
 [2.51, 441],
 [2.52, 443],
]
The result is 1.61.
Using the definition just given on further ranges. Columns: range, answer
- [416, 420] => 2.59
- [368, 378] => 1.03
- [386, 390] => 1.67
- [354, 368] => 1.63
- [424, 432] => 2.53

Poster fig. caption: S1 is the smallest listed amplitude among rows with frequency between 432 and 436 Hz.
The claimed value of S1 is 2.42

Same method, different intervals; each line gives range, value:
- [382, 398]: 1.33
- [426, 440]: 2.3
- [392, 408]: 1.88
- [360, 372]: 0.901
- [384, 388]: 1.39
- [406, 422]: 2.13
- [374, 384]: 0.98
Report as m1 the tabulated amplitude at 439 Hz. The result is 2.36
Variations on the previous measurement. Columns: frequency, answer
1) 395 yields 1.88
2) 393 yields 1.91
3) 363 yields 1.1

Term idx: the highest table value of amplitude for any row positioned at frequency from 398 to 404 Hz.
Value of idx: 2.41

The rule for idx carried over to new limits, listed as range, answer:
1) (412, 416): 2.42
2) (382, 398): 2.08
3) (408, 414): 2.46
